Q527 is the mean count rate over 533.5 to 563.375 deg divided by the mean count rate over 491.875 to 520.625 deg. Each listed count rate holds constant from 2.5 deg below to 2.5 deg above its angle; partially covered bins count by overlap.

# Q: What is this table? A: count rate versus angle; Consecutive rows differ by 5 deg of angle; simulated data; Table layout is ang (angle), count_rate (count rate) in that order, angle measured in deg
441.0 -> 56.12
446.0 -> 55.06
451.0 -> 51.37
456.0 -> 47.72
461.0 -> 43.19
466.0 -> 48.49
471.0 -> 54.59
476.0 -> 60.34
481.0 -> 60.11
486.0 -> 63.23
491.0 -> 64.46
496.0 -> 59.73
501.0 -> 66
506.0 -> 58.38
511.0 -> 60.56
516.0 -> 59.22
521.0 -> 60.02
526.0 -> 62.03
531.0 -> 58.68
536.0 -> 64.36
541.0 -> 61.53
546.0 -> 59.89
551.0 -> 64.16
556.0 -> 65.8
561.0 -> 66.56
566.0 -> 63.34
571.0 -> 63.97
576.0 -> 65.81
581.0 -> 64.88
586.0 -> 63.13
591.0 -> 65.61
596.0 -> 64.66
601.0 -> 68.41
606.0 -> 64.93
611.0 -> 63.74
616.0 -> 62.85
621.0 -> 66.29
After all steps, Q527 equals 1.05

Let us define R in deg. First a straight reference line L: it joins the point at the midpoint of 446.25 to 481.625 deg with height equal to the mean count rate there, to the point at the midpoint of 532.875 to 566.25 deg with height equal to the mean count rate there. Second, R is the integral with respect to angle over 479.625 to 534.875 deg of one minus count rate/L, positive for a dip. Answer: -3.3 deg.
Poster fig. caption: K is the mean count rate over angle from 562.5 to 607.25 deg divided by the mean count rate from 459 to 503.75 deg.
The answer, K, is 1.1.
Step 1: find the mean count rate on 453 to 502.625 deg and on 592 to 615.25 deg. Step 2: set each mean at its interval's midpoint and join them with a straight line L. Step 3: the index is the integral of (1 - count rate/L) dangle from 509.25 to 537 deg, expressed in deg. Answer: -0.4 deg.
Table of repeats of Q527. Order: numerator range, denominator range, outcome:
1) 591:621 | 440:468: 1.30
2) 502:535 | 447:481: 1.16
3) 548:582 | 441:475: 1.27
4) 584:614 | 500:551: 1.07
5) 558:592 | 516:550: 1.06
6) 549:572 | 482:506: 1.04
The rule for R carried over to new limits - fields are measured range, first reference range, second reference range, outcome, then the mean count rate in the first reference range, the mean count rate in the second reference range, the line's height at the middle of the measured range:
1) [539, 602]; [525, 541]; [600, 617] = -1.1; 61.6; 64.9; 63.2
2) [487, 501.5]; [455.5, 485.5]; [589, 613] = -1.9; 53.4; 65.5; 55.6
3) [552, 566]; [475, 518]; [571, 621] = -0.4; 61.4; 64.9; 63.6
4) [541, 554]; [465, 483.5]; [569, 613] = 0.0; 56.5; 65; 61.9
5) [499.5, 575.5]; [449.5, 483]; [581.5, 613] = -4.1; 52.2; 65.1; 59.2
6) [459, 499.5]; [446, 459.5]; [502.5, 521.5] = -1.9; 50.1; 59.8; 54.5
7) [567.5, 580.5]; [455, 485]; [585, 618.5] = -0.5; 53.2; 64.8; 62.4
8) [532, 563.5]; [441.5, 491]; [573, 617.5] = -1.2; 54.4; 64.9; 61.1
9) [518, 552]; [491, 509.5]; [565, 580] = 0.9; 61.7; 64.5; 63.1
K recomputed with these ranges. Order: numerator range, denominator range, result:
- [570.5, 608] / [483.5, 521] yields 1.06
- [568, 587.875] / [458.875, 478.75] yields 1.24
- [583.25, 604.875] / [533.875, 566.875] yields 1.03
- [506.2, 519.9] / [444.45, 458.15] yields 1.16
